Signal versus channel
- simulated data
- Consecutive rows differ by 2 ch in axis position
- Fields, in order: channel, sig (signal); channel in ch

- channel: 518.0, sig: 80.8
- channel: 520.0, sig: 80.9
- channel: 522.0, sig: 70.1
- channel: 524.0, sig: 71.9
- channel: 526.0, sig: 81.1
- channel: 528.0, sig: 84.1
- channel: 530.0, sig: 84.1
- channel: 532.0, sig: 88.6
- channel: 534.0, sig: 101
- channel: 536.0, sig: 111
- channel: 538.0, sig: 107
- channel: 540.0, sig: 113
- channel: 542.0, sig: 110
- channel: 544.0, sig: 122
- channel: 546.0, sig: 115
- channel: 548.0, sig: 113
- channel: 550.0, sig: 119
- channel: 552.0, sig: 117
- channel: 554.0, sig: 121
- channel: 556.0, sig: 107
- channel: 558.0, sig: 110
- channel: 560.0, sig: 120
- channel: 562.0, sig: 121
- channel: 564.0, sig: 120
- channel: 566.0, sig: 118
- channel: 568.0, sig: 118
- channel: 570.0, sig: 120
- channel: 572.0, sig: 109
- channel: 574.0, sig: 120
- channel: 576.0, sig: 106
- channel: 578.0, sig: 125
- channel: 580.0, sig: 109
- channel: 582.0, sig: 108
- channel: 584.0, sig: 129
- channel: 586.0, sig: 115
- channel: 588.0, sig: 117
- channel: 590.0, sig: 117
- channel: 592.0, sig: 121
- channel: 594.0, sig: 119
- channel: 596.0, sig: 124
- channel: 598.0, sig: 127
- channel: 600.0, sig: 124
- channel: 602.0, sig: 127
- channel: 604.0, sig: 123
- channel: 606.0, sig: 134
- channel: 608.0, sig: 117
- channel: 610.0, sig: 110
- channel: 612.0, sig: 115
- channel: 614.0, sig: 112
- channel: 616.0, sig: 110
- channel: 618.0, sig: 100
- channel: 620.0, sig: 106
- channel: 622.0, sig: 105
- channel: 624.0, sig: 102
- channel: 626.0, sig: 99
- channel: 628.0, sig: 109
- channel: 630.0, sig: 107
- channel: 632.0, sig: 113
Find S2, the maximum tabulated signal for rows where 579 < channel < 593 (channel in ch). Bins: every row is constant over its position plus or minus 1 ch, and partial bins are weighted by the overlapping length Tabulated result 129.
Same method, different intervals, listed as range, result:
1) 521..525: 71.9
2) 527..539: 111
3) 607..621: 117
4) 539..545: 122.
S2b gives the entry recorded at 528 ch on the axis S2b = 84.1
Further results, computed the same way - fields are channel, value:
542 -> 110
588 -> 117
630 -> 107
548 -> 113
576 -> 106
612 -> 115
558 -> 110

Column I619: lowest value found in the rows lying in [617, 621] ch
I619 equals 100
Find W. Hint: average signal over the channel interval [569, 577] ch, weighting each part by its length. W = 114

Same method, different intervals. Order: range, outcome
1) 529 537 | 96.2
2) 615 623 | 105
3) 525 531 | 83.1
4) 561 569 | 119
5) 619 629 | 104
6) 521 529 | 76.8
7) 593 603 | 124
